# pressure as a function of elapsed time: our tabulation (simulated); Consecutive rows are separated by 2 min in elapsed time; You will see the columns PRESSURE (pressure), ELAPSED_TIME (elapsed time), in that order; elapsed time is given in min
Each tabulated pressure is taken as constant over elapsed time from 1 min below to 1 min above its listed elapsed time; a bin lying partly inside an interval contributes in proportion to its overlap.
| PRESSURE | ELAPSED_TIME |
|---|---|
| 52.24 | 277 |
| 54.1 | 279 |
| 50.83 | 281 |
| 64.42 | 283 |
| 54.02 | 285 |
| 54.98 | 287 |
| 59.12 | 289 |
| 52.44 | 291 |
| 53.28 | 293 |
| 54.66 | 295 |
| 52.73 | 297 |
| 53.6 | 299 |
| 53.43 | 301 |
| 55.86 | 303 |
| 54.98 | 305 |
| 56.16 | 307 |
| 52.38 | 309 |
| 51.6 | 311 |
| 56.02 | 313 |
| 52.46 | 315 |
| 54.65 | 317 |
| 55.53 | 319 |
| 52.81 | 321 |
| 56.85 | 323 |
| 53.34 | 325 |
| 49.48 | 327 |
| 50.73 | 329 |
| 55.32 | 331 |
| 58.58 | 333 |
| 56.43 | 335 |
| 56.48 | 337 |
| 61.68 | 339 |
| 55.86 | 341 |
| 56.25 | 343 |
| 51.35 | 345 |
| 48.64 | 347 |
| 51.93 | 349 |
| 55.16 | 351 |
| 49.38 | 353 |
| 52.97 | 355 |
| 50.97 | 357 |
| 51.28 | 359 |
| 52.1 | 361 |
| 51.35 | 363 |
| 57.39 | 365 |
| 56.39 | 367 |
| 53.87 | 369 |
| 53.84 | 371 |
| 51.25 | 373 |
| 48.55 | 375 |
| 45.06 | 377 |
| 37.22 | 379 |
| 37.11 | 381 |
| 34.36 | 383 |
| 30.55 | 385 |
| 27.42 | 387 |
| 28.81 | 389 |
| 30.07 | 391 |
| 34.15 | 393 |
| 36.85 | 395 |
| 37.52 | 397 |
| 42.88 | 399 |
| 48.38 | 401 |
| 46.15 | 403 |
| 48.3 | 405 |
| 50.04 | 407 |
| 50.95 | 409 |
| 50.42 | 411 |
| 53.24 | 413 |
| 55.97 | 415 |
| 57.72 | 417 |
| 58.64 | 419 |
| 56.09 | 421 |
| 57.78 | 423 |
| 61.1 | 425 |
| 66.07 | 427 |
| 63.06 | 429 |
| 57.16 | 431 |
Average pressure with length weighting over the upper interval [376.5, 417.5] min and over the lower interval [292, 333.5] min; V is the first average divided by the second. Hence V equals 0.8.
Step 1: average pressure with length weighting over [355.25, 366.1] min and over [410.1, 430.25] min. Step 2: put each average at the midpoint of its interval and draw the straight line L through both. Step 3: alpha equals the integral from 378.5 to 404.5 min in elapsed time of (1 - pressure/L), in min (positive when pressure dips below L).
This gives 8.9 min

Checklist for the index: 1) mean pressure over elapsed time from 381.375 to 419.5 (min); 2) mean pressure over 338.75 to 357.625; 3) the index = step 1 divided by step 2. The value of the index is 0.81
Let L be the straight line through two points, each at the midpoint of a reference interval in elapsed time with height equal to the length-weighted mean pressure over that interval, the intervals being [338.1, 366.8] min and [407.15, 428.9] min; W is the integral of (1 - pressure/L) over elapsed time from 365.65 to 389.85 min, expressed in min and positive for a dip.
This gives 5.4 min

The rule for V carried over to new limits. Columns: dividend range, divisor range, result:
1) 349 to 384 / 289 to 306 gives 0.91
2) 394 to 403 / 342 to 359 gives 0.81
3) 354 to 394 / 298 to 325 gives 0.81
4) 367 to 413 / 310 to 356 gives 0.79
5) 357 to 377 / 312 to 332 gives 0.98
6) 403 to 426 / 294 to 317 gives 1.00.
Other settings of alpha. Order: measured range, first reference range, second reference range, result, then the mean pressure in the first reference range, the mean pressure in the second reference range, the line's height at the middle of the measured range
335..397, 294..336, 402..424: 7.8 min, 54.2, 53.2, 53.7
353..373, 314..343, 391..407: -1.9 min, 55.1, 41.8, 48.6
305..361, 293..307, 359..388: -3.9 min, 54.3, 45.7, 50.4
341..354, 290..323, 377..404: -2.0 min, 54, 36.6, 45.5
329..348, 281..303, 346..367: -0.8 min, 55.1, 52.3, 53.1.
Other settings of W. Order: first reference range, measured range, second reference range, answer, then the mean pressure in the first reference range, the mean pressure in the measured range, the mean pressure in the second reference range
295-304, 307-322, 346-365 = -0.11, 54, 53.8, 51.8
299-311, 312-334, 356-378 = -0.24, 54.2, 54.2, 52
